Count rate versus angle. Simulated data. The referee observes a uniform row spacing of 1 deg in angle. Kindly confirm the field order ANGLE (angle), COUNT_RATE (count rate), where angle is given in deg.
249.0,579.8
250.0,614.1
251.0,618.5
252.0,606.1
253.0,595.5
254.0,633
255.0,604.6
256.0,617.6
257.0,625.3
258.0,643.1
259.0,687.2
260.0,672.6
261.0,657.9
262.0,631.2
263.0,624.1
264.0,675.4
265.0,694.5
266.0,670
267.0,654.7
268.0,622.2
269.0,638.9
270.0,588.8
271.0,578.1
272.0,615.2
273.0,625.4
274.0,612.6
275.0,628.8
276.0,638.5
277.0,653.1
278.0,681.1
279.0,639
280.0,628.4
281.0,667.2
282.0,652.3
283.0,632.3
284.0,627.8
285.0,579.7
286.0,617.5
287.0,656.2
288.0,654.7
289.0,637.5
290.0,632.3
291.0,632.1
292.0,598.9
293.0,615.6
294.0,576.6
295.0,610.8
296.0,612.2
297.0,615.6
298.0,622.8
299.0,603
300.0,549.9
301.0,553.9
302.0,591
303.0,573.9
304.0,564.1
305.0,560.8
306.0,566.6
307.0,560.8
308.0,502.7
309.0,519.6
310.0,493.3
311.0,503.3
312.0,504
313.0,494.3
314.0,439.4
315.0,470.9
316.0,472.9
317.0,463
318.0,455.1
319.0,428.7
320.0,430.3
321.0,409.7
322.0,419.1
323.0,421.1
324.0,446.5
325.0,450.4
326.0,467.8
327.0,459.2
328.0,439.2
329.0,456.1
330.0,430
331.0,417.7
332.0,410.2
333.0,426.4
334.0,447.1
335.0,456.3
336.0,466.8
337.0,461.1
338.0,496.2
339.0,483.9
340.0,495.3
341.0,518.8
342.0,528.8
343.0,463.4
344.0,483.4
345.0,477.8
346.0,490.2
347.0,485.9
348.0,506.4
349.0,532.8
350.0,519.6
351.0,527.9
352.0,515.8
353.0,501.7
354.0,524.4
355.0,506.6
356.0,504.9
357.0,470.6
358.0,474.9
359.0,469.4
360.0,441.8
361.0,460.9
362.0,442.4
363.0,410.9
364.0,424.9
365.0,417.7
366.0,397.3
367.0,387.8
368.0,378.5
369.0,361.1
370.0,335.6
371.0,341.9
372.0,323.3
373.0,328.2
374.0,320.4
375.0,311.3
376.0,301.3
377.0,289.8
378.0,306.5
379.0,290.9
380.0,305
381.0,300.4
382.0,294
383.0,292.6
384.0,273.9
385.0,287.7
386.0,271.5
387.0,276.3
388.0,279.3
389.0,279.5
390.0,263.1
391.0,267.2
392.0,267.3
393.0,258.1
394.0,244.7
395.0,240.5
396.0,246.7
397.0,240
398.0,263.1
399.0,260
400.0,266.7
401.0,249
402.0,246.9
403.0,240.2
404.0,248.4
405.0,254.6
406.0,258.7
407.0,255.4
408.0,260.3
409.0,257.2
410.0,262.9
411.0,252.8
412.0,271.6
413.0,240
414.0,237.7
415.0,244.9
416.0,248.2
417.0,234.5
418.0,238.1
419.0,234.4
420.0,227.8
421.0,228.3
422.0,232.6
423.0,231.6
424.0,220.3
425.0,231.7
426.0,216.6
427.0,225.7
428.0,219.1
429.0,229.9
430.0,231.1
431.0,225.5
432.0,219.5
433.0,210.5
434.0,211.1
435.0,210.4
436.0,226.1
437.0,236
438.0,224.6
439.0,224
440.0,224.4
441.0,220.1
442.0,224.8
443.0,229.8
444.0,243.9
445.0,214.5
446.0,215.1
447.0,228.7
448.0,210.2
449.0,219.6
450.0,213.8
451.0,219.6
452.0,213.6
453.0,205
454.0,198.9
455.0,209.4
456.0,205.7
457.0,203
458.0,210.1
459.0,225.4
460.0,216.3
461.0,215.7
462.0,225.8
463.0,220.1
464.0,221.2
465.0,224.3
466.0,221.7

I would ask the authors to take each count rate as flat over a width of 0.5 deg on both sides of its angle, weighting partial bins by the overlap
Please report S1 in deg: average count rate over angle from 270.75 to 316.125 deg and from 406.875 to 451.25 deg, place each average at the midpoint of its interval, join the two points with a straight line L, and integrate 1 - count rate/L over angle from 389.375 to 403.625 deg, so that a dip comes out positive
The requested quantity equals 2.8 deg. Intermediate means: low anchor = 589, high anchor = 231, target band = 254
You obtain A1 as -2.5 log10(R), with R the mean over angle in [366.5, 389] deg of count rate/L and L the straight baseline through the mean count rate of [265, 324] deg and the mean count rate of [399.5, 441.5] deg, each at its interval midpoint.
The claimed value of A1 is 0.13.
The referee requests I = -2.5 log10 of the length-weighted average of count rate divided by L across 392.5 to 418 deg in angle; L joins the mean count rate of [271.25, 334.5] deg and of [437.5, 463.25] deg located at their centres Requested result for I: 0.25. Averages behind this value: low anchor 546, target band 251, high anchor 218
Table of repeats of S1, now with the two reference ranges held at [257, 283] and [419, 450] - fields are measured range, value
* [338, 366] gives -3.2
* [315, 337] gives 2.5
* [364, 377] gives 1.2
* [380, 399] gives 3.9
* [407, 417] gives 1.0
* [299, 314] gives 0.4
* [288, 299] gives -0.6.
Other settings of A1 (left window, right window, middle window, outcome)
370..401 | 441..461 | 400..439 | 0.05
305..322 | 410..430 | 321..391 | -0.07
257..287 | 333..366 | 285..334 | 0.09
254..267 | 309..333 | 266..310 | -0.09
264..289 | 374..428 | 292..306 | -0.04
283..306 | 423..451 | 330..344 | 0.05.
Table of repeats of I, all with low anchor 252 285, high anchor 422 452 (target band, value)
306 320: 0.089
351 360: -0.170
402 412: 0.162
